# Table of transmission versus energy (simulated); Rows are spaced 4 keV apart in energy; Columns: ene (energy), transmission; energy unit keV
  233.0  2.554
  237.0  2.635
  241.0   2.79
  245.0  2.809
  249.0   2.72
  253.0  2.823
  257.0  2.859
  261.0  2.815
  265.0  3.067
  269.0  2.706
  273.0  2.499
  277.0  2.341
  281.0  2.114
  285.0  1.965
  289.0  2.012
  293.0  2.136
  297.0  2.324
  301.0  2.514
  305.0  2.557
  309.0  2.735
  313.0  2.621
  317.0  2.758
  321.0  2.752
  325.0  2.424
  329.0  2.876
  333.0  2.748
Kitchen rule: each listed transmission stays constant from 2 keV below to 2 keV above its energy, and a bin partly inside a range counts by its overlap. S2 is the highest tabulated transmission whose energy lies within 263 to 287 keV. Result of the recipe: 3.067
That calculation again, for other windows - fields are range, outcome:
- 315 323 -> 2.758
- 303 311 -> 2.735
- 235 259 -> 2.859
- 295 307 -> 2.557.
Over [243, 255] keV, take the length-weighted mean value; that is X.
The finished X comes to 2.78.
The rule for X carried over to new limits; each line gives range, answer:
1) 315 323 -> 2.75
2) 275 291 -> 2.11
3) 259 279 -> 2.69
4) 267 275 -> 2.6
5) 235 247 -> 2.74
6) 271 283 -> 2.32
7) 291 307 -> 2.38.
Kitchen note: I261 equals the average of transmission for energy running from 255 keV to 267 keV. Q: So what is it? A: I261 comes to 2.91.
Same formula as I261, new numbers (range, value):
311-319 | 2.69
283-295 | 2.04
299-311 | 2.6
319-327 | 2.59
